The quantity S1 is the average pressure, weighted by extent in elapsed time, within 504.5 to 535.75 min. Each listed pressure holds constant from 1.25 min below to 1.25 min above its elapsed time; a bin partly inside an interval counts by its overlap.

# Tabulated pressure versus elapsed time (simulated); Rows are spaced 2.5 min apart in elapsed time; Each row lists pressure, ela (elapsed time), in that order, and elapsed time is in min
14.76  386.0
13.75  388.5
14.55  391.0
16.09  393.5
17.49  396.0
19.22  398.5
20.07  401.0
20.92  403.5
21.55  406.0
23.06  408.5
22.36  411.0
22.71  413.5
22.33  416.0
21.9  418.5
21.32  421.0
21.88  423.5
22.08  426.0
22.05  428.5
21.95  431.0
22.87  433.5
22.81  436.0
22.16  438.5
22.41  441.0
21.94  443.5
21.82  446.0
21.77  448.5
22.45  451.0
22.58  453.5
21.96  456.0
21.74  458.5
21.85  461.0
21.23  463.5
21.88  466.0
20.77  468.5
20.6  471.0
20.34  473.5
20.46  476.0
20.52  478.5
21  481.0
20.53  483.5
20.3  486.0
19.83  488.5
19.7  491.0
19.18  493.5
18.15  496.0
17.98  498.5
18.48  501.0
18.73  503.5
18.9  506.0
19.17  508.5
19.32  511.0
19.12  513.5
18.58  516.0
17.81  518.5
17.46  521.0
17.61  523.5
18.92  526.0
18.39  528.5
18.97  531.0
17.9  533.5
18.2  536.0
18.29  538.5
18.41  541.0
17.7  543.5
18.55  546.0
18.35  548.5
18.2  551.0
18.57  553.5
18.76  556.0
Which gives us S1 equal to 18.5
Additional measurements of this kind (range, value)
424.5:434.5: 22.2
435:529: 20.2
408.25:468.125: 22.1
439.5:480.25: 21.5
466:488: 20.6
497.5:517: 18.8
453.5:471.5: 21.5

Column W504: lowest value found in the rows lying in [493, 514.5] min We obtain 17.98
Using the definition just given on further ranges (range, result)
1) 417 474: 20.34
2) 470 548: 17.46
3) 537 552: 17.7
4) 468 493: 19.7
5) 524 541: 17.9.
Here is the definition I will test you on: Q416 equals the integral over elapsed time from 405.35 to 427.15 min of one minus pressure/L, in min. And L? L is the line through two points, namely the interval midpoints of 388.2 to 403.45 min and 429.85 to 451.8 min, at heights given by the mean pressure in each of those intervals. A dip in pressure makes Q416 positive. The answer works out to -2.90 min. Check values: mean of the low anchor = 17.4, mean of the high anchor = 22.2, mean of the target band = 22.1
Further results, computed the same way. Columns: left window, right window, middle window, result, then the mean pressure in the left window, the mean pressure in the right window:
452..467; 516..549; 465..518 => 1.6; 21.9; 18.2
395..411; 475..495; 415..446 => -2.6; 20.6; 20.2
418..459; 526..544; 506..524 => 0.6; 22.1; 18.3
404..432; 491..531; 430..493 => -2.9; 22.1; 18.6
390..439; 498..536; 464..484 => -1.3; 21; 18.5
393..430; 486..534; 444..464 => -1.9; 21.1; 18.7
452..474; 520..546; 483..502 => 0.8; 21.5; 18.2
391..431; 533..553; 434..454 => -2.1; 20.8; 18.2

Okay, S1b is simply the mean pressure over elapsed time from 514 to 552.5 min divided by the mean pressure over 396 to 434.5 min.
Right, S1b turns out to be 0.8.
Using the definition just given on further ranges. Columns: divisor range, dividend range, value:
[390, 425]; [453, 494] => 1.02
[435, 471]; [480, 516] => 0.88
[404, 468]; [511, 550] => 0.83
